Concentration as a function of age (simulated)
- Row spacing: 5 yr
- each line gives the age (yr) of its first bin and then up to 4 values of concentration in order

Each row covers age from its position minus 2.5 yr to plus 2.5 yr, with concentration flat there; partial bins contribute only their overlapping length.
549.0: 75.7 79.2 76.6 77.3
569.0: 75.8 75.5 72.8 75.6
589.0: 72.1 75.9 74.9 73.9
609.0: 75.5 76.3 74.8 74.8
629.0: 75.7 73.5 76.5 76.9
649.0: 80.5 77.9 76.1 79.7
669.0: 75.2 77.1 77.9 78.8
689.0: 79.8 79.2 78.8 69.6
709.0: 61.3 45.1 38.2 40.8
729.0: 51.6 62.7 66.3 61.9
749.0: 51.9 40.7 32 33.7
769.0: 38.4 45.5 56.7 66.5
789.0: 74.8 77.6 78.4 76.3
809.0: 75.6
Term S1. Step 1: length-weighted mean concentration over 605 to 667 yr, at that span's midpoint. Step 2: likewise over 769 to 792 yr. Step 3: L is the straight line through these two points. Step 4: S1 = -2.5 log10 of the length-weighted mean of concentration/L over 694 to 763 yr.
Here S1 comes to 0.201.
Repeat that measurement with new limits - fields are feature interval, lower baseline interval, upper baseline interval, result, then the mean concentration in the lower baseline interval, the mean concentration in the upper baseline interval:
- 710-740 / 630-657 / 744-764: 0.020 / 77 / 43.1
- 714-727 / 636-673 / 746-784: 0.372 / 77.5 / 44.5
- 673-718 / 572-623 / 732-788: -0.165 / 74.7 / 51.1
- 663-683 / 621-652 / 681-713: -0.042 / 76.3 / 73.3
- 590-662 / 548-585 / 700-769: -0.137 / 76.1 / 50.6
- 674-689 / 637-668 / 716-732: -0.219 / 77.8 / 44.2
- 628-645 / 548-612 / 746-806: -0.086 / 75.4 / 55.9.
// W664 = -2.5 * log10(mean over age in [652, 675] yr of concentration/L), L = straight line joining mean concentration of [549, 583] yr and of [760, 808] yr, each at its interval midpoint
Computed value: -0.12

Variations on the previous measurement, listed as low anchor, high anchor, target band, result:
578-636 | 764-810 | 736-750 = 0.089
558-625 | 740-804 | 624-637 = -0.056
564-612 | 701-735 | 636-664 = -0.207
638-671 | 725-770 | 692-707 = -0.180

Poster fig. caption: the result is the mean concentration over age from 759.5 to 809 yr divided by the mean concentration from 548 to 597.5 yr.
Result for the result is 0.8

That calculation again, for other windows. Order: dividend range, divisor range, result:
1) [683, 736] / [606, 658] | 0.81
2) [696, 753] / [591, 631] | 0.76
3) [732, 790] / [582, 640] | 0.69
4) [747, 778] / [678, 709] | 0.54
